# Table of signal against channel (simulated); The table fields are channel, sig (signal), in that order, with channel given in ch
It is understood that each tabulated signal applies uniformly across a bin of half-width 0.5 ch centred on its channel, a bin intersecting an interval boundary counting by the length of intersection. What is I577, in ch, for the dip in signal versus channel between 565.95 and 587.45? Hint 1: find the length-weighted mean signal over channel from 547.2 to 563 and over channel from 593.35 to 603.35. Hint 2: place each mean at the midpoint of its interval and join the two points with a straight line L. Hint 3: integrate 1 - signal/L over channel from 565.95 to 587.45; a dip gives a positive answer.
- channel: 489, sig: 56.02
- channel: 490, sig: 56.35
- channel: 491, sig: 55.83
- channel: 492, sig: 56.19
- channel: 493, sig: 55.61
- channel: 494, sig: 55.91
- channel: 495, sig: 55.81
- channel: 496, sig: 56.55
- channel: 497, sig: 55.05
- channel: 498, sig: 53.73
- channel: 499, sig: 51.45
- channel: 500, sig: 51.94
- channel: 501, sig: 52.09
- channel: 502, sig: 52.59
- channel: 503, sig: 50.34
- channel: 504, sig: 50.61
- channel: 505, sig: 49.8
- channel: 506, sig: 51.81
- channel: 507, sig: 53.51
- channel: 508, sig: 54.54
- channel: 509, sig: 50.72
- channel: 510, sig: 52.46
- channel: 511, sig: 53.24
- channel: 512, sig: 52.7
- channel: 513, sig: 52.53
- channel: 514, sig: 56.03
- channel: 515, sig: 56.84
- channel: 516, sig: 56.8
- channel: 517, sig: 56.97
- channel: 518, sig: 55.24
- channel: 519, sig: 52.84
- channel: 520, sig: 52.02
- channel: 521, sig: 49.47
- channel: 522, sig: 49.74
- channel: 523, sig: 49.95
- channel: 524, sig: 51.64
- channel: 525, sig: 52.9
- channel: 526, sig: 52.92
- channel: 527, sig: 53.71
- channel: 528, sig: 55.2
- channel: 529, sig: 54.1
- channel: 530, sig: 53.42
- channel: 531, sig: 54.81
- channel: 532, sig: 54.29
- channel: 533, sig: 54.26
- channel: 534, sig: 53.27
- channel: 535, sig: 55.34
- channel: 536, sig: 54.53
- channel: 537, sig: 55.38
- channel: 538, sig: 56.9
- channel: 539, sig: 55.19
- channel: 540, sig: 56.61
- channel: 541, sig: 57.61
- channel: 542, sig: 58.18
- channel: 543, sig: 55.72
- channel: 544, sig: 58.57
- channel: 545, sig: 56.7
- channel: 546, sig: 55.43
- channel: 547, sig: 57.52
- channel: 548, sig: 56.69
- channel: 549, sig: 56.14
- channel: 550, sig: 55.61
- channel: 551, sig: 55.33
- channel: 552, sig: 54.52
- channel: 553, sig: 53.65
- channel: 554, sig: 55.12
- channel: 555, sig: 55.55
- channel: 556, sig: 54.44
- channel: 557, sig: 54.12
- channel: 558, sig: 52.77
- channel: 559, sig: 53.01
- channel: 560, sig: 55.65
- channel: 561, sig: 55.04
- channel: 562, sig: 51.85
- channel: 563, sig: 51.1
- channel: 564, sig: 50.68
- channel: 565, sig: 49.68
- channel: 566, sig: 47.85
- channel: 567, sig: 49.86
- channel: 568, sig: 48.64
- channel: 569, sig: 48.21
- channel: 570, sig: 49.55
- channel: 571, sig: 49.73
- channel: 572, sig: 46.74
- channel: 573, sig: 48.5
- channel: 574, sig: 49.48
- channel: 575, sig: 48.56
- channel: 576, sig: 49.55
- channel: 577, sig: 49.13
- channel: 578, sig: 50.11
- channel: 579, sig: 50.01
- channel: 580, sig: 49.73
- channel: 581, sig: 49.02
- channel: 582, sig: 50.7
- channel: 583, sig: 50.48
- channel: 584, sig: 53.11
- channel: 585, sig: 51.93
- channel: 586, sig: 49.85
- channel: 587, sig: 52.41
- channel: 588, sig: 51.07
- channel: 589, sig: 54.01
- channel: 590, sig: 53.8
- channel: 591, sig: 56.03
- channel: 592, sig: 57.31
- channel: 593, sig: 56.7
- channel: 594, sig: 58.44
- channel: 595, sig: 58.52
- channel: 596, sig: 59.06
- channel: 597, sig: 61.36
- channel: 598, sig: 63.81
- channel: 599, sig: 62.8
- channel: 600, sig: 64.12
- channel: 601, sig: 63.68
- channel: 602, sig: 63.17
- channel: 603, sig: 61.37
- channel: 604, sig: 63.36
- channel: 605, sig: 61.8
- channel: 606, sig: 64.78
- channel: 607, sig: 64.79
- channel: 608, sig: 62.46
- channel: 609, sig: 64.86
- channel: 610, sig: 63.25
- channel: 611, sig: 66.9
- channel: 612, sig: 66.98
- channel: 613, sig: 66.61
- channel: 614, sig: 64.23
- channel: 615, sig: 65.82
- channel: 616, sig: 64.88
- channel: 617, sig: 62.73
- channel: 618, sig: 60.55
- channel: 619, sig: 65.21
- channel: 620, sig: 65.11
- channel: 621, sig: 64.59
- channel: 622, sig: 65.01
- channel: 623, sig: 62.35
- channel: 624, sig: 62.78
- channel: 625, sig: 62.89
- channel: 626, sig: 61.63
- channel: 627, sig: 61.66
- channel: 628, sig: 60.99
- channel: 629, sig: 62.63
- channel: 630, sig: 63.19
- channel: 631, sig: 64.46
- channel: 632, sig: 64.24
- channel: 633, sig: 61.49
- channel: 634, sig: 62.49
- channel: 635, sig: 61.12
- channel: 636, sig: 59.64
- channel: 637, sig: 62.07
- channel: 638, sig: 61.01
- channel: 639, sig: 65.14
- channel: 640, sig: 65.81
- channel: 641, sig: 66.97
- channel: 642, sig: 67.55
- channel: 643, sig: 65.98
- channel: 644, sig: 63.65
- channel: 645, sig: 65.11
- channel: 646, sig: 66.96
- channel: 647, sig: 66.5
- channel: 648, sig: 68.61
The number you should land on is 3.1 ch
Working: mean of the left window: 54.6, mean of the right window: 61.6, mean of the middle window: 49.7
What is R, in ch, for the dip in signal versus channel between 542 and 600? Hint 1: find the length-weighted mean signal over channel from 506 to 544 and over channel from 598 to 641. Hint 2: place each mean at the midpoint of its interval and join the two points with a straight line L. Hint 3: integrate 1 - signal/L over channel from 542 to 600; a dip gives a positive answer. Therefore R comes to 5.10 ch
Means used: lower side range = 54.1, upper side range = 63.5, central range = 53.5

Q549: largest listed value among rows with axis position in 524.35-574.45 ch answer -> 58.57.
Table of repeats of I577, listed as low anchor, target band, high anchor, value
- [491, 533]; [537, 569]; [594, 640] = 1.6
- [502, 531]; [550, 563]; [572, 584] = -0.9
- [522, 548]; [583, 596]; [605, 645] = 1.3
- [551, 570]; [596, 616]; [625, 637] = -1.8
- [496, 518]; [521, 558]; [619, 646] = 0.8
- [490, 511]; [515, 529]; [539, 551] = 0.5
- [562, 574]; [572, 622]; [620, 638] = -2.3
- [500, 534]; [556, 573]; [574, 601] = 0.9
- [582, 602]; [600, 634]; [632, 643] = -1.8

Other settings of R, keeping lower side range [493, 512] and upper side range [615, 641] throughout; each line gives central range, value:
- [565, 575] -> 1.65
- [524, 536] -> 0.27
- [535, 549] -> -0.08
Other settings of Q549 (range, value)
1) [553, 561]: 55.65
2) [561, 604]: 64.12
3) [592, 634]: 66.98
